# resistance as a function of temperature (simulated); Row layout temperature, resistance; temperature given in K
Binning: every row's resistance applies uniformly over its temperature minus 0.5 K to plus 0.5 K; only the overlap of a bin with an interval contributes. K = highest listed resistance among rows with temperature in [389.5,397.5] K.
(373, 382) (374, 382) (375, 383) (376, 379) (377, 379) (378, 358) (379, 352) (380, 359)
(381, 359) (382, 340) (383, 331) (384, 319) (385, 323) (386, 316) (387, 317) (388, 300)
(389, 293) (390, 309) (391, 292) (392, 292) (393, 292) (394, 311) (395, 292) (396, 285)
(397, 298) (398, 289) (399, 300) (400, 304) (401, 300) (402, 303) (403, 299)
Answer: 311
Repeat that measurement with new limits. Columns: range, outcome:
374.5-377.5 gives 383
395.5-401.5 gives 304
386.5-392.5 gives 317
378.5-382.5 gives 359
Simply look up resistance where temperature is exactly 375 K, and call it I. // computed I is 383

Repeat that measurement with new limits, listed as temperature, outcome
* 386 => 316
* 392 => 292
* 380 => 359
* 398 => 289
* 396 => 285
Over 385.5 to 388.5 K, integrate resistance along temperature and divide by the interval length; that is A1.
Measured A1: 311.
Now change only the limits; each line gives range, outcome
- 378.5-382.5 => 352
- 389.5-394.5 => 299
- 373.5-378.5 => 376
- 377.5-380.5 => 356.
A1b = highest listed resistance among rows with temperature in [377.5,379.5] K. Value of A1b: 358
